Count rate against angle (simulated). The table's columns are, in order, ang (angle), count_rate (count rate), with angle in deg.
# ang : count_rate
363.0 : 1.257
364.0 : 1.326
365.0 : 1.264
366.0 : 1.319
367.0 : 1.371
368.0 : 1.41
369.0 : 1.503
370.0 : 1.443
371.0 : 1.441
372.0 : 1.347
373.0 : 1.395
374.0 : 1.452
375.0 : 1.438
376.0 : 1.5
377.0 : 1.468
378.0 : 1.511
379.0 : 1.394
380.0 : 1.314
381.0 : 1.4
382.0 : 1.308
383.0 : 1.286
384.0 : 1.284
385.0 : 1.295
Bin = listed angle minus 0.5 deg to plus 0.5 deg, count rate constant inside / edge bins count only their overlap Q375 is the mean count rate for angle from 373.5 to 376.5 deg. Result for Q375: 1.46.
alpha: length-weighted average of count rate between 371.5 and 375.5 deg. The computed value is 1.41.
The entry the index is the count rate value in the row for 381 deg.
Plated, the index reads 1.4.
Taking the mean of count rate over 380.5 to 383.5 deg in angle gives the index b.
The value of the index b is 1.33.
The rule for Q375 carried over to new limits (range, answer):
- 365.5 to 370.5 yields 1.41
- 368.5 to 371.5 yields 1.46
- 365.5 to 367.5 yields 1.34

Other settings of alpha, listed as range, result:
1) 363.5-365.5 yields 1.29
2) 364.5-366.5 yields 1.29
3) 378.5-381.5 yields 1.37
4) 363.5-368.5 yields 1.34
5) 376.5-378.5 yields 1.49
